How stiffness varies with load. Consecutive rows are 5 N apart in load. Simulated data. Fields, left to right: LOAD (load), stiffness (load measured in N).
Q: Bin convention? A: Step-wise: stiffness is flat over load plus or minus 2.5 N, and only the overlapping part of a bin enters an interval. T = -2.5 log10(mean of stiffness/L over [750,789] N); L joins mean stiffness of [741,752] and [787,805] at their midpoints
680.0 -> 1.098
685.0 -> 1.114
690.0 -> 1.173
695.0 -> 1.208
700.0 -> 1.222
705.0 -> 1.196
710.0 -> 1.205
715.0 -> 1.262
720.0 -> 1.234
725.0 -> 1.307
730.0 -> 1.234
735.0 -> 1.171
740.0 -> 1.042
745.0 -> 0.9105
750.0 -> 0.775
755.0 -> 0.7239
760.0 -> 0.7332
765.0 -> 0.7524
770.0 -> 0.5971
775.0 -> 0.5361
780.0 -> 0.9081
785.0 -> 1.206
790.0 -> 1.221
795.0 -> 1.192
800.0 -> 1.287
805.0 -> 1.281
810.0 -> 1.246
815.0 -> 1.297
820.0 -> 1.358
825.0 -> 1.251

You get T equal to 0.30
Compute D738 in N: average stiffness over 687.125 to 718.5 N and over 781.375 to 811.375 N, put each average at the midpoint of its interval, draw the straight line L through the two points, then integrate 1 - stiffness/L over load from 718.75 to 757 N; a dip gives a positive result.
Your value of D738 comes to 5.3 N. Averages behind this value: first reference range 1.21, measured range 1.05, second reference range 1.23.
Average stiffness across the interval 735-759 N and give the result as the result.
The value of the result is 0.887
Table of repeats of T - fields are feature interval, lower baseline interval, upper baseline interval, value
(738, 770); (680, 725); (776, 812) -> 0.42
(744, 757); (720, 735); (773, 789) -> 0.37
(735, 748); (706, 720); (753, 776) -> -0.09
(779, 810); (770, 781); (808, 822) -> -0.24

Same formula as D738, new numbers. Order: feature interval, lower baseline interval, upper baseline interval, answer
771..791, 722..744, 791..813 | 5.00 N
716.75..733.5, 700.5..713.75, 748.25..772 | -3.43 N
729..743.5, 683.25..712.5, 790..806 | 1.03 N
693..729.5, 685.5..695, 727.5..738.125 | -1.62 N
